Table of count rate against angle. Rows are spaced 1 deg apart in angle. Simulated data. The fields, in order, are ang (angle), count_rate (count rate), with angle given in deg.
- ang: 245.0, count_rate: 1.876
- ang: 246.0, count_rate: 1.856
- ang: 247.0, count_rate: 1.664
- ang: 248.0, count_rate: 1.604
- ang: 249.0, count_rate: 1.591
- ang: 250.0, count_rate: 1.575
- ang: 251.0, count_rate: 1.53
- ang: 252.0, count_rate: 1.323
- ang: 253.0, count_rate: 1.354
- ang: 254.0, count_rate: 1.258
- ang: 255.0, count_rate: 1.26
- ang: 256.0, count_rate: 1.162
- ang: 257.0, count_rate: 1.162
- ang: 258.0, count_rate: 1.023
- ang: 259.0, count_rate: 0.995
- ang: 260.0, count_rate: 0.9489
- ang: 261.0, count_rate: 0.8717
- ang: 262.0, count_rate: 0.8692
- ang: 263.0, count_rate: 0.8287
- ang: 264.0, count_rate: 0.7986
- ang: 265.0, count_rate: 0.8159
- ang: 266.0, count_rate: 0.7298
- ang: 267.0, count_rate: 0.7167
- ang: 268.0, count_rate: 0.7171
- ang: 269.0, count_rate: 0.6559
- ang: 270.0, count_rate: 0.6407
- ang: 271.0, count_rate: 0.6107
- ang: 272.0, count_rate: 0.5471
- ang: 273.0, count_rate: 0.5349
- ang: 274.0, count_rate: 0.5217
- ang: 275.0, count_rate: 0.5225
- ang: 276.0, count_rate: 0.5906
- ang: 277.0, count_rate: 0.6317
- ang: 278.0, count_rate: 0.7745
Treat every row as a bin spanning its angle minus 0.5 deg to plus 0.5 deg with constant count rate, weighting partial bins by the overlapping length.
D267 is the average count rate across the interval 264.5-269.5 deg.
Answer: 0.727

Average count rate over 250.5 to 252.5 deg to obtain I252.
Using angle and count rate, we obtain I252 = 1.43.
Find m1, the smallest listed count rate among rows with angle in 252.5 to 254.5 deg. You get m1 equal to 1.258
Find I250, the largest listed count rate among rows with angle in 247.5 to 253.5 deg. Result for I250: 1.604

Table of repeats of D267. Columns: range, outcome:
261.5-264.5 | 0.832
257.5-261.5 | 0.96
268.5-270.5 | 0.648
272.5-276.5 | 0.542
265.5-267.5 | 0.723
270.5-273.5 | 0.564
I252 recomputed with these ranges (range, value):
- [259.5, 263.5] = 0.88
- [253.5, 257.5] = 1.21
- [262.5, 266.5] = 0.793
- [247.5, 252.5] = 1.52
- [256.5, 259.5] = 1.06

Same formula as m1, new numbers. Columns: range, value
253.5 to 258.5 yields 1.023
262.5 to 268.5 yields 0.7167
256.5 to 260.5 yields 0.9489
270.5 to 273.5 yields 0.5349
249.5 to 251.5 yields 1.53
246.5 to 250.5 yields 1.575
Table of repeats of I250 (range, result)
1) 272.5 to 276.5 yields 0.5906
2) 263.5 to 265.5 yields 0.8159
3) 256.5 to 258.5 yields 1.162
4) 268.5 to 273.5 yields 0.6559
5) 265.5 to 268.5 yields 0.7298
